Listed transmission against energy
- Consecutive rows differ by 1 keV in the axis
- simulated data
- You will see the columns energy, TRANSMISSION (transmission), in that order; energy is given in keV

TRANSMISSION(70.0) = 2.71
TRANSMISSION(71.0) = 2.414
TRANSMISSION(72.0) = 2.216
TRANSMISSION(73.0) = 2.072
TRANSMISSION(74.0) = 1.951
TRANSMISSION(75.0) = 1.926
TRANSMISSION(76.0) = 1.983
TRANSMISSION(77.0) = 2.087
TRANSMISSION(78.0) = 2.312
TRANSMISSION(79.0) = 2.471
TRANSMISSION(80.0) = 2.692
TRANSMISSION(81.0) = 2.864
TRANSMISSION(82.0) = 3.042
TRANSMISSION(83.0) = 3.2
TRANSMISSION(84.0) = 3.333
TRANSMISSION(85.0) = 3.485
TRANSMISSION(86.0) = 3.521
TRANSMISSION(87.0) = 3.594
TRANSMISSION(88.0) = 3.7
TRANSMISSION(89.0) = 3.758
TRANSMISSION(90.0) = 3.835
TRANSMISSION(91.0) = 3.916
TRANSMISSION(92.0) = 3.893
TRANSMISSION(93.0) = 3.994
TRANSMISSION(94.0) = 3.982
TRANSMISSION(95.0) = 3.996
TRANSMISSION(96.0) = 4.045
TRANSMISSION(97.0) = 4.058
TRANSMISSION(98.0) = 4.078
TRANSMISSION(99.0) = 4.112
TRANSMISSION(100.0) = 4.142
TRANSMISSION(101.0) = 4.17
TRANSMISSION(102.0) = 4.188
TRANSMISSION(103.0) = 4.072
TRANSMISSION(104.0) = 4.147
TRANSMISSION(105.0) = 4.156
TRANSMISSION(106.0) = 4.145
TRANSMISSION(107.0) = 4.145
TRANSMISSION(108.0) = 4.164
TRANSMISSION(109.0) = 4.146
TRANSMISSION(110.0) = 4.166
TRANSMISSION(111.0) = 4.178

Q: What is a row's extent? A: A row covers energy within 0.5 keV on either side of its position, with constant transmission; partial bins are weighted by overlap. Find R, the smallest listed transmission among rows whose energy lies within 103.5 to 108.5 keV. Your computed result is 4.145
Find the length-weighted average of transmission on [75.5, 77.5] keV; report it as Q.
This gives 2.04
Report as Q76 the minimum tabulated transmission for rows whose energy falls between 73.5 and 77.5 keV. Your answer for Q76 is 1.926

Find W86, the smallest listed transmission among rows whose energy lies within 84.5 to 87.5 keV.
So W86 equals 3.485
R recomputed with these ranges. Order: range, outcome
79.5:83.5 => 2.692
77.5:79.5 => 2.312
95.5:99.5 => 4.045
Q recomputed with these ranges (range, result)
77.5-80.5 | 2.49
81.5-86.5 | 3.32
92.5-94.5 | 3.99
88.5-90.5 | 3.8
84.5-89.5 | 3.61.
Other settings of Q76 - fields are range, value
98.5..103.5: 4.072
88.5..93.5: 3.758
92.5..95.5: 3.982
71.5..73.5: 2.072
